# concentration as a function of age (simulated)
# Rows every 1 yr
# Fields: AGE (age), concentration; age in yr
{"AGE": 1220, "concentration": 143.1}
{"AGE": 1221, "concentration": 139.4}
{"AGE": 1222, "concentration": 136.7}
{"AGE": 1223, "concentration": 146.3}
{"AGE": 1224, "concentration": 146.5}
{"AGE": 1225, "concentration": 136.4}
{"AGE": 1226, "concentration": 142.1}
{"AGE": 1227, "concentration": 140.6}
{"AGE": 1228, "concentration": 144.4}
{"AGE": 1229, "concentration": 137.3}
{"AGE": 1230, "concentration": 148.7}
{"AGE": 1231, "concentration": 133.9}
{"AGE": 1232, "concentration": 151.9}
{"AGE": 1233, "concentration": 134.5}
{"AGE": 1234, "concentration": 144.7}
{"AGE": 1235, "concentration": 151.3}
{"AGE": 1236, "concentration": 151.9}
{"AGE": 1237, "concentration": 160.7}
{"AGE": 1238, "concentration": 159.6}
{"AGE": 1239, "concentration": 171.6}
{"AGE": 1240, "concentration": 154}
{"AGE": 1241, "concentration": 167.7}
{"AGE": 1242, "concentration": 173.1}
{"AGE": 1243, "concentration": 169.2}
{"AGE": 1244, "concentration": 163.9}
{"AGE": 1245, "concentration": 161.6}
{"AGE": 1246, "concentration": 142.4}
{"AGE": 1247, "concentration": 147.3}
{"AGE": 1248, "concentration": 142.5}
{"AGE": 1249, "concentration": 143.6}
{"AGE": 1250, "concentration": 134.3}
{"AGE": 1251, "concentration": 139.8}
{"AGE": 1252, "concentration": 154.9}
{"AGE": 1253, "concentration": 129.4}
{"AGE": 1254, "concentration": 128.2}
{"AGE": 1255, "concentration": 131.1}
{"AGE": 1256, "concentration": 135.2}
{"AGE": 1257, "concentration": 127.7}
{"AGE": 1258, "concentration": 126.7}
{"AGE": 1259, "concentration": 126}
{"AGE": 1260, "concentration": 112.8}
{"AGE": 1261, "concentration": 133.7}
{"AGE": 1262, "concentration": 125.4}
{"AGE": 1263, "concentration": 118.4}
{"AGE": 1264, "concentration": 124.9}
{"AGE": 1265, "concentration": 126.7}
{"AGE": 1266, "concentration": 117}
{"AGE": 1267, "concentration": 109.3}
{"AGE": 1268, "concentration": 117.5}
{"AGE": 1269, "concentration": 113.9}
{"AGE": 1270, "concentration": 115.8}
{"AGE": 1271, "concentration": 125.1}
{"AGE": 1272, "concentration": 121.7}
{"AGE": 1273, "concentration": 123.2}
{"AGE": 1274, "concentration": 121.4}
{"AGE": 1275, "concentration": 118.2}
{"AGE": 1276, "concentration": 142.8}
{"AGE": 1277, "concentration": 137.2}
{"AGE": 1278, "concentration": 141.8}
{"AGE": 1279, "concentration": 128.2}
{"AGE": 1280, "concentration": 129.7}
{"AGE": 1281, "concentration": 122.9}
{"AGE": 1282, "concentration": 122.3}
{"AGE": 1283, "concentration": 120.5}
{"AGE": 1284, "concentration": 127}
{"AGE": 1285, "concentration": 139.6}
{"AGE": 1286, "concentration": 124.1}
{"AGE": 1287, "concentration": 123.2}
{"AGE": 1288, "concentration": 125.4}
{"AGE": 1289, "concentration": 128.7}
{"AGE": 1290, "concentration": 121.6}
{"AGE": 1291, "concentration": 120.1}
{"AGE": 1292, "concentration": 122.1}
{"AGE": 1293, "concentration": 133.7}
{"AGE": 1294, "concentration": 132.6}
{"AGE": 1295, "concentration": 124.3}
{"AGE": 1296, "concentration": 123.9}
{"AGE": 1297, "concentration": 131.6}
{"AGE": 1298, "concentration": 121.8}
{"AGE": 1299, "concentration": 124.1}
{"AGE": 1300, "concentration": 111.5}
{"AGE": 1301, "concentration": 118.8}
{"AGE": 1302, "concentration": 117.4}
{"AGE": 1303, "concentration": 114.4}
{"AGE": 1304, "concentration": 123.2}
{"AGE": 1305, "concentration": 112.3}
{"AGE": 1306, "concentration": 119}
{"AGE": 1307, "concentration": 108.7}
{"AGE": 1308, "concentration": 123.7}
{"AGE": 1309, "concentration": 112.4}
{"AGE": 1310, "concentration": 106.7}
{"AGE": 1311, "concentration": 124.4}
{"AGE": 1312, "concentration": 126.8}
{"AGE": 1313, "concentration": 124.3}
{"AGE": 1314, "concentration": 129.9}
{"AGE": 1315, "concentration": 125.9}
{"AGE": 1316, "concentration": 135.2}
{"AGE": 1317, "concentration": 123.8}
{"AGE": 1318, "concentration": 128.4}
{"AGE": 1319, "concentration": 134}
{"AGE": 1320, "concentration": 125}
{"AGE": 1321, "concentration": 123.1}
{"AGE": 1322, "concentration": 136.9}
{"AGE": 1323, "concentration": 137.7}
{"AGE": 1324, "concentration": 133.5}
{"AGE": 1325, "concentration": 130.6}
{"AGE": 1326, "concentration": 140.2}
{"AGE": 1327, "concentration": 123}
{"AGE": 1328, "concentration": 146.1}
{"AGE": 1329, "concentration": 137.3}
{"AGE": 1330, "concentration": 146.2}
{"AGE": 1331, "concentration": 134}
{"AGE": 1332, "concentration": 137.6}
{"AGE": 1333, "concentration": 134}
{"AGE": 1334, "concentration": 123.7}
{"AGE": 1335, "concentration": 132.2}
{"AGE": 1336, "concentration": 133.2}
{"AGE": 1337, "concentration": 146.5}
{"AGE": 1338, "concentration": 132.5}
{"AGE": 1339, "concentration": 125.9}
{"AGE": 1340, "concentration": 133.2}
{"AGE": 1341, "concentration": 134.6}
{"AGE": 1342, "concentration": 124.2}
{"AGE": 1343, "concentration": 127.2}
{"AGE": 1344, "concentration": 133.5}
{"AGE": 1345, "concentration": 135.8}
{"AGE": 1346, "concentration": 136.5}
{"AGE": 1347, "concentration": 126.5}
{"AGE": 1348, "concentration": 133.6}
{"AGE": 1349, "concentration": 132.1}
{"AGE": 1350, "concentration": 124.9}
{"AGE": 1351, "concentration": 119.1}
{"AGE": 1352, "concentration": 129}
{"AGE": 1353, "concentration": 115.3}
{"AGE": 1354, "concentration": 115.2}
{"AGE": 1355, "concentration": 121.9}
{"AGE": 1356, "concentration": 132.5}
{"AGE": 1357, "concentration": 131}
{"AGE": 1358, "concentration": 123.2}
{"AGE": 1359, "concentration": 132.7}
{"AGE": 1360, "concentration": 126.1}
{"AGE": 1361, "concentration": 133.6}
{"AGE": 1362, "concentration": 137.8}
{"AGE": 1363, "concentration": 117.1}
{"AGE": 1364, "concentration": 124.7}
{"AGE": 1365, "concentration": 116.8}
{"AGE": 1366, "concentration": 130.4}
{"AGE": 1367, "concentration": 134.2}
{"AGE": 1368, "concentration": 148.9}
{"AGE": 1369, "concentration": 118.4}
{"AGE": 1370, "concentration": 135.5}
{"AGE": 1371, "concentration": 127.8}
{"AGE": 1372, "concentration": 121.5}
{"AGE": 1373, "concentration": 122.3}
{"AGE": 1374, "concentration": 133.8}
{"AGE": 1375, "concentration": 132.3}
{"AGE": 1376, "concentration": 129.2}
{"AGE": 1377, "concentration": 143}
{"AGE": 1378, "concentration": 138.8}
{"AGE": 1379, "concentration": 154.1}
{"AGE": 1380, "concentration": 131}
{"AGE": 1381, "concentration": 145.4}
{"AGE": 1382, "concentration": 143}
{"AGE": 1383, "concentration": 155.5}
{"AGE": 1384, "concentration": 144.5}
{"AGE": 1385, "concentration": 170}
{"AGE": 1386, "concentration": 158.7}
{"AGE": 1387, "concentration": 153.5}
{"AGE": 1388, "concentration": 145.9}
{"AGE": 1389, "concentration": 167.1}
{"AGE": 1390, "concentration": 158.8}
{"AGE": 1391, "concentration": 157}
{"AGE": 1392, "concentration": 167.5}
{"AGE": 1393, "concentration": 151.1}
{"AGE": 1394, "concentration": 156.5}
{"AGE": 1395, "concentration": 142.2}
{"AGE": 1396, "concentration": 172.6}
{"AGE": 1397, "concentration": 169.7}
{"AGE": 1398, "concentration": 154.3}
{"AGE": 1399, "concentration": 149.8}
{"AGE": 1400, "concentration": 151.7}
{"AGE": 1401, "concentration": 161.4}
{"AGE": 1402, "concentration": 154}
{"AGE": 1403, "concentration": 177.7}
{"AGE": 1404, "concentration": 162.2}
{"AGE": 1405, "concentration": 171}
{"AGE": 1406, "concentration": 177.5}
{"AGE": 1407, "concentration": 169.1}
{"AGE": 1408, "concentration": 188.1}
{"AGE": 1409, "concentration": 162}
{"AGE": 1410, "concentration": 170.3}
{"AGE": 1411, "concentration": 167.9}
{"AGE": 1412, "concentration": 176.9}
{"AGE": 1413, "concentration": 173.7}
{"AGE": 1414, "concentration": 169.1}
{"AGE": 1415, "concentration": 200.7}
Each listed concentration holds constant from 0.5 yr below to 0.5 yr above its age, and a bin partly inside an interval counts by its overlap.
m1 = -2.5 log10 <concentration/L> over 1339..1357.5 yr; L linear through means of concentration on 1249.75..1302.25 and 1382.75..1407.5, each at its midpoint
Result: 0.15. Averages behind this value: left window 126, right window 160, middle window 128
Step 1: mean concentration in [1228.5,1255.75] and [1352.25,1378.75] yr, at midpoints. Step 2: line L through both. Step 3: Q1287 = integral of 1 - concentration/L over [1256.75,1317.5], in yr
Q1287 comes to 7.8 yr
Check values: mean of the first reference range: 149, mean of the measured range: 123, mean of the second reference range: 129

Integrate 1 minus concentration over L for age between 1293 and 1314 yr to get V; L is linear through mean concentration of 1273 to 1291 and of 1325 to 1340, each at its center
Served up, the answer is 1.6 yr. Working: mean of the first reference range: 128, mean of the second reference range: 135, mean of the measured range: 121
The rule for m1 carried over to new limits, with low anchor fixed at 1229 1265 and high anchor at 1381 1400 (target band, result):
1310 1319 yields 0.18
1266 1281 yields 0.17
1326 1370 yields 0.17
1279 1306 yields 0.19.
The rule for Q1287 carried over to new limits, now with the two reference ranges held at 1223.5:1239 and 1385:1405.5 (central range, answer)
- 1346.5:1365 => 3.6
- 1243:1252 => -0.1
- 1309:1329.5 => 3.2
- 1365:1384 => 2.7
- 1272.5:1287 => 2.1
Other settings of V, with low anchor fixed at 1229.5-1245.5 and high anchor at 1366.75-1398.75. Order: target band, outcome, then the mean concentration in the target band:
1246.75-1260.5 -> 1.87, 134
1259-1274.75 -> 3.43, 121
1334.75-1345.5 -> 1.20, 133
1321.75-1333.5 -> 1.08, 136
